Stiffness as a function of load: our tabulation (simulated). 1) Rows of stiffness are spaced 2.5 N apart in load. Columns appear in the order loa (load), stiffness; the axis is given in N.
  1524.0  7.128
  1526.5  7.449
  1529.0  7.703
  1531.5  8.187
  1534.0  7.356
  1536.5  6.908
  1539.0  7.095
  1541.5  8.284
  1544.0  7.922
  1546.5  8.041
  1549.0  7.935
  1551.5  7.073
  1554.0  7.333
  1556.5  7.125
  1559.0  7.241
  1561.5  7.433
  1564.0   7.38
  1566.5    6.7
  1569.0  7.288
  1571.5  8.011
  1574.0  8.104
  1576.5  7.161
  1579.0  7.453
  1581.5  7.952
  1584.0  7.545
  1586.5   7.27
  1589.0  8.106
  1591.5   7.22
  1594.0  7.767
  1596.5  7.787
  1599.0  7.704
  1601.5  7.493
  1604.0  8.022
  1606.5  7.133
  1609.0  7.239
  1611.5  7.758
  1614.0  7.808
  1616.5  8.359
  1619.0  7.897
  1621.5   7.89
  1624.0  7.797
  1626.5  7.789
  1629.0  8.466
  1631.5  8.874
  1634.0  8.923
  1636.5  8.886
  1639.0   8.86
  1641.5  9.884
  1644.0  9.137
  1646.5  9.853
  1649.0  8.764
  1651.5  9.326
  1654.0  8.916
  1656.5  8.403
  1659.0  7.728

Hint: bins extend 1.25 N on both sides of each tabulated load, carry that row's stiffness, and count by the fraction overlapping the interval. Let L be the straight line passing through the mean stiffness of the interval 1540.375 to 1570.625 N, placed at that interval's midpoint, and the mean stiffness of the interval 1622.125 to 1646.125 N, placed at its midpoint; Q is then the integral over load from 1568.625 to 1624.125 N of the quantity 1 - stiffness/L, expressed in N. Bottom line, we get 3.1 N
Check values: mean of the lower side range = 7.48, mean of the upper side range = 8.75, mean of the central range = 7.69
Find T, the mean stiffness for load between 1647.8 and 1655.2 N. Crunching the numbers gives 9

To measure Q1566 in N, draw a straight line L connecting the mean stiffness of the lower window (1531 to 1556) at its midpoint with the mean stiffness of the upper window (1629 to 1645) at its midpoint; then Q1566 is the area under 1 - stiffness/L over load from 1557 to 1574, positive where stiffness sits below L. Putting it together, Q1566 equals 1.2 N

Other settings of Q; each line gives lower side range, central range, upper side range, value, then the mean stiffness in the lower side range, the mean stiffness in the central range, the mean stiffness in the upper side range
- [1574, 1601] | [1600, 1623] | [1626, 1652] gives 1.5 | 7.62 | 7.73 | 9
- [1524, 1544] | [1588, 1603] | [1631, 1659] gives 1.2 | 7.56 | 7.68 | 9.02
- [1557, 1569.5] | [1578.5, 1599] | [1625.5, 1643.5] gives 0.4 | 7.2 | 7.65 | 8.84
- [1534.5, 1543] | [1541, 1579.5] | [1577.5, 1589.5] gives 0.1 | 7.44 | 7.52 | 7.63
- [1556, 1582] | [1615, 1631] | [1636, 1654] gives 1.2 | 7.44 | 8.07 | 9.24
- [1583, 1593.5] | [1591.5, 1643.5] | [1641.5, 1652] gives 2.1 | 7.55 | 8.11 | 9.34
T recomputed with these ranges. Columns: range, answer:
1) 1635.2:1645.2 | 9.19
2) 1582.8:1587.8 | 7.41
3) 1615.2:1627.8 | 7.95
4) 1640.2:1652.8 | 9.39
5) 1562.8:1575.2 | 7.49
